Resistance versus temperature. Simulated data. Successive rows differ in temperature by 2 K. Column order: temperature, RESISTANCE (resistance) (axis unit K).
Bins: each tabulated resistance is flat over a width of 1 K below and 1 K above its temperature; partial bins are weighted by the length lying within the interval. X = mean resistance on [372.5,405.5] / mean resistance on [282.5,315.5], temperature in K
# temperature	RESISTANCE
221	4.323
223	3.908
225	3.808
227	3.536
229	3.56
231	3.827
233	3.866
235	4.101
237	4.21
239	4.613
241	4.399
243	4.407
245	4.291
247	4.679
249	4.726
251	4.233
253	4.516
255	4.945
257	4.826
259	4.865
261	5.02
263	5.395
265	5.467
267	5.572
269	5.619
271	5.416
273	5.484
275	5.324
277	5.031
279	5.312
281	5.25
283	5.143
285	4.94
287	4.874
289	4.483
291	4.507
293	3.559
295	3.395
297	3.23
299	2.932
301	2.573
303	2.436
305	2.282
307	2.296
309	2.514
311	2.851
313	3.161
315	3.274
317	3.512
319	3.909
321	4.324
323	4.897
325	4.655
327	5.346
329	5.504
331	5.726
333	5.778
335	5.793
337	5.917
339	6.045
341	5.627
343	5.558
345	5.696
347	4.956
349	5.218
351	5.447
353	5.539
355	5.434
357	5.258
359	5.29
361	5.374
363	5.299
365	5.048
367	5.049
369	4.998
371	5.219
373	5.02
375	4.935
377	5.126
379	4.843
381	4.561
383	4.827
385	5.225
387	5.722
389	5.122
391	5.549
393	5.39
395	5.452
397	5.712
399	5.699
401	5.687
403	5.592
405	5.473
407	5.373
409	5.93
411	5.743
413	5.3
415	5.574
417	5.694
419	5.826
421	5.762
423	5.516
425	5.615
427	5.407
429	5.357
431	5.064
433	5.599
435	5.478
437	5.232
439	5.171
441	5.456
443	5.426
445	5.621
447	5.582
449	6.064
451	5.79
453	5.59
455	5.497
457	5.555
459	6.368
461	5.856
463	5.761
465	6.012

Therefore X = 1.5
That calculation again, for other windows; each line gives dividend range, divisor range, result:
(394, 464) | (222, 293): 1.20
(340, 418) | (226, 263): 1.22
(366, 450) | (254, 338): 1.21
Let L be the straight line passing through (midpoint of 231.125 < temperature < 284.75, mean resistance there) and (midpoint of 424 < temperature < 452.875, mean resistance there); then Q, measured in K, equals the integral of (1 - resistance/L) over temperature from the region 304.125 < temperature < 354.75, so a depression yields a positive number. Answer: 4.64 K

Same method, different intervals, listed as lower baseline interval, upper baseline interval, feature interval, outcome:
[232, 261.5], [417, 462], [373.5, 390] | 0.7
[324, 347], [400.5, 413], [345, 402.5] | 3.4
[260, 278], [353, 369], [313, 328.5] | 3.1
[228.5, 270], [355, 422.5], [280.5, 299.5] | 2.4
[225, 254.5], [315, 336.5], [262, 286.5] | -4.6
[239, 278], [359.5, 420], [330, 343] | -1.5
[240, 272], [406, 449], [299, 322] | 9.4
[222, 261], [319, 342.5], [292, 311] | 8.3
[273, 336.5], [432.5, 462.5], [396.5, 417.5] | -1.6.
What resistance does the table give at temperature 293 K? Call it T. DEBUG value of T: 3.559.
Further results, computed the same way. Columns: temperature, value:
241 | 4.399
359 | 5.29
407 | 5.373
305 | 2.282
